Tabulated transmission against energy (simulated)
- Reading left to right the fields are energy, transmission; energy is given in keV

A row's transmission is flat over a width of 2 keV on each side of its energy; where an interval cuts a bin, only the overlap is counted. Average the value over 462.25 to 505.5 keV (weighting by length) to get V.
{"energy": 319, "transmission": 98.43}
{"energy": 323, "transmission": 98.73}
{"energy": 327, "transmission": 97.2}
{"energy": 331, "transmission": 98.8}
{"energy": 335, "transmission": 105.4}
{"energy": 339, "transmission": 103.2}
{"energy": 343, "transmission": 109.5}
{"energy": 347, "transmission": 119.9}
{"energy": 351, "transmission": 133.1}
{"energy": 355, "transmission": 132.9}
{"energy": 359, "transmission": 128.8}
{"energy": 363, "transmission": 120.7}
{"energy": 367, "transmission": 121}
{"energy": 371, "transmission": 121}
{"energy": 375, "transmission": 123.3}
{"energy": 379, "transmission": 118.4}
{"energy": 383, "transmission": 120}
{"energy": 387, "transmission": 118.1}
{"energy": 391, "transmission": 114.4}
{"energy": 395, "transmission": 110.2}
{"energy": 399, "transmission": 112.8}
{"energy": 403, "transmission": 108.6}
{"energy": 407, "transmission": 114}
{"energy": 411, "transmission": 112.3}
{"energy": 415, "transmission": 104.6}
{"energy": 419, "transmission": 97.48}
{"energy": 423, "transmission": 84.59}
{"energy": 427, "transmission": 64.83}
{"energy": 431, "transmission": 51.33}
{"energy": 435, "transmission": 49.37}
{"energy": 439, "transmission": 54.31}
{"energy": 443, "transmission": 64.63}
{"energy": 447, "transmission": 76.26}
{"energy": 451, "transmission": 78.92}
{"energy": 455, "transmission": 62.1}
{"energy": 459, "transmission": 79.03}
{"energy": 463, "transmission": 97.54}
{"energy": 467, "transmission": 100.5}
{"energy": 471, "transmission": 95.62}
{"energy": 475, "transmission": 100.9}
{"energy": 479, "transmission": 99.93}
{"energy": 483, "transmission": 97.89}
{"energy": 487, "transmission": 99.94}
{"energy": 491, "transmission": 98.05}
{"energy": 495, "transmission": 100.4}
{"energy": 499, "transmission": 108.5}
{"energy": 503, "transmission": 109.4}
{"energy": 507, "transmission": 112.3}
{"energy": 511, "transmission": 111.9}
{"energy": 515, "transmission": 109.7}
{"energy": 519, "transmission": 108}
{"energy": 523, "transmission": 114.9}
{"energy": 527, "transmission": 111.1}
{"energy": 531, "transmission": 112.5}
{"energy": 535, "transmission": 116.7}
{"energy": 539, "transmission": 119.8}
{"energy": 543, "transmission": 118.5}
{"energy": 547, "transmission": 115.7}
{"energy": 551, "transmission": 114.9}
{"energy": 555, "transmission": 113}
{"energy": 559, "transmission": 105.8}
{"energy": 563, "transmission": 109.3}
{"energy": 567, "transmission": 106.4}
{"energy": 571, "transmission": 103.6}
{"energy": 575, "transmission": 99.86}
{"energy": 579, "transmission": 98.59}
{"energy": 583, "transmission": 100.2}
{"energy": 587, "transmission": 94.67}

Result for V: 101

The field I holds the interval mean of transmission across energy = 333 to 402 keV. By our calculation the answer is 118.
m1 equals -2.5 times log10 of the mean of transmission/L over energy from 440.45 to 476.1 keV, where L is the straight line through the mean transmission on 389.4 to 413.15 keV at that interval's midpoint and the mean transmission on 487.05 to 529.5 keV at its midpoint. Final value 0.30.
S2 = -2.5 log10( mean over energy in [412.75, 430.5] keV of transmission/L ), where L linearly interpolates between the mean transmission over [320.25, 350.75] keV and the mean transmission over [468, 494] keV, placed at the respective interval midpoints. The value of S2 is 0.20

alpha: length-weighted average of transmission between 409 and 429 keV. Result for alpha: 92.8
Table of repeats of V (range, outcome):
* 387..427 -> 105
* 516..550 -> 115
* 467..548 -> 108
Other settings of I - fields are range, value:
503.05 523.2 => 111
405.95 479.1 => 82.8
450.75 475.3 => 87.5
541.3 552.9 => 116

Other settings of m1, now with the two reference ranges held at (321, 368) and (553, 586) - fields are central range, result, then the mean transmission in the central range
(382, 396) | -0.04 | 116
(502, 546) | -0.07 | 113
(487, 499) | 0.07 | 101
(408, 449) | 0.39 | 76.9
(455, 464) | 0.32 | 81.4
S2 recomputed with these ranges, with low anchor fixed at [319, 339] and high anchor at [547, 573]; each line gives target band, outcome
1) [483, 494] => 0.080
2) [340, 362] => -0.219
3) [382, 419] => -0.088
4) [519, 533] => -0.041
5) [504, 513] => -0.045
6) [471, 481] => 0.069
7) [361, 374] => -0.189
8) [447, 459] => 0.397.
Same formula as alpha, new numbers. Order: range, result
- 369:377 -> 122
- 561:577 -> 105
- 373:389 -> 120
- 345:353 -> 126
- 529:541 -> 116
